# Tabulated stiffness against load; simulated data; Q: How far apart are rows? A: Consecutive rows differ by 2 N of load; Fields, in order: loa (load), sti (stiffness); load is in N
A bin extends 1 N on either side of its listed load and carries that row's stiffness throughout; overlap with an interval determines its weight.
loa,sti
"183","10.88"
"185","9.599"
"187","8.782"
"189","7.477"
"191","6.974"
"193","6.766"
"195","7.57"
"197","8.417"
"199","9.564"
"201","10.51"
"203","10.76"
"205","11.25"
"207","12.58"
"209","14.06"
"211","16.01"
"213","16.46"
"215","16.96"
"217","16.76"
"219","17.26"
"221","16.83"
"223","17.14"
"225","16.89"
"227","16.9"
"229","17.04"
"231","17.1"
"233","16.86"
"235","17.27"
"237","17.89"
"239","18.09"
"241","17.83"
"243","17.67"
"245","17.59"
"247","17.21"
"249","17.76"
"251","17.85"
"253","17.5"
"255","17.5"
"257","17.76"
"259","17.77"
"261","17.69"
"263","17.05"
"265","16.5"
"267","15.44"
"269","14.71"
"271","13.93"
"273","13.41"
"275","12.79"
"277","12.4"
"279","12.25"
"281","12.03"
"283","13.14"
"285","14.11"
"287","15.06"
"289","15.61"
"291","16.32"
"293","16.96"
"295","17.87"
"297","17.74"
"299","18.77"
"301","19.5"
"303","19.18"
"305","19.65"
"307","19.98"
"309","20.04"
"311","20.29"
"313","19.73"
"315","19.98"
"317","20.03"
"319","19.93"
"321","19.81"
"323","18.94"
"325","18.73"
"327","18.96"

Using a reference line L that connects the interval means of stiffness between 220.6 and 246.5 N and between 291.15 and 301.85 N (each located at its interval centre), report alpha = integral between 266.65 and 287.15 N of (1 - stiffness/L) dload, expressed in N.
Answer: 5.0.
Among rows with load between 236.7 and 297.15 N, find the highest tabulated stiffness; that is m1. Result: 18.09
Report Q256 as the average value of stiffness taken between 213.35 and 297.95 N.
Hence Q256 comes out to 16.3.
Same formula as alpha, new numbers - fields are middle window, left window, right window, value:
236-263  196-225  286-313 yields -3.1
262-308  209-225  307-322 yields 7.6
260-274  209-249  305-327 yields 2.1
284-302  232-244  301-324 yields 2.2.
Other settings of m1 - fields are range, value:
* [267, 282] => 15.44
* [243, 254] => 17.85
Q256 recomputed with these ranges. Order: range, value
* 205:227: 15.9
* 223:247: 17.4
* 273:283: 12.5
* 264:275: 14.6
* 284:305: 17.2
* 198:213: 12.4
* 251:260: 17.7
